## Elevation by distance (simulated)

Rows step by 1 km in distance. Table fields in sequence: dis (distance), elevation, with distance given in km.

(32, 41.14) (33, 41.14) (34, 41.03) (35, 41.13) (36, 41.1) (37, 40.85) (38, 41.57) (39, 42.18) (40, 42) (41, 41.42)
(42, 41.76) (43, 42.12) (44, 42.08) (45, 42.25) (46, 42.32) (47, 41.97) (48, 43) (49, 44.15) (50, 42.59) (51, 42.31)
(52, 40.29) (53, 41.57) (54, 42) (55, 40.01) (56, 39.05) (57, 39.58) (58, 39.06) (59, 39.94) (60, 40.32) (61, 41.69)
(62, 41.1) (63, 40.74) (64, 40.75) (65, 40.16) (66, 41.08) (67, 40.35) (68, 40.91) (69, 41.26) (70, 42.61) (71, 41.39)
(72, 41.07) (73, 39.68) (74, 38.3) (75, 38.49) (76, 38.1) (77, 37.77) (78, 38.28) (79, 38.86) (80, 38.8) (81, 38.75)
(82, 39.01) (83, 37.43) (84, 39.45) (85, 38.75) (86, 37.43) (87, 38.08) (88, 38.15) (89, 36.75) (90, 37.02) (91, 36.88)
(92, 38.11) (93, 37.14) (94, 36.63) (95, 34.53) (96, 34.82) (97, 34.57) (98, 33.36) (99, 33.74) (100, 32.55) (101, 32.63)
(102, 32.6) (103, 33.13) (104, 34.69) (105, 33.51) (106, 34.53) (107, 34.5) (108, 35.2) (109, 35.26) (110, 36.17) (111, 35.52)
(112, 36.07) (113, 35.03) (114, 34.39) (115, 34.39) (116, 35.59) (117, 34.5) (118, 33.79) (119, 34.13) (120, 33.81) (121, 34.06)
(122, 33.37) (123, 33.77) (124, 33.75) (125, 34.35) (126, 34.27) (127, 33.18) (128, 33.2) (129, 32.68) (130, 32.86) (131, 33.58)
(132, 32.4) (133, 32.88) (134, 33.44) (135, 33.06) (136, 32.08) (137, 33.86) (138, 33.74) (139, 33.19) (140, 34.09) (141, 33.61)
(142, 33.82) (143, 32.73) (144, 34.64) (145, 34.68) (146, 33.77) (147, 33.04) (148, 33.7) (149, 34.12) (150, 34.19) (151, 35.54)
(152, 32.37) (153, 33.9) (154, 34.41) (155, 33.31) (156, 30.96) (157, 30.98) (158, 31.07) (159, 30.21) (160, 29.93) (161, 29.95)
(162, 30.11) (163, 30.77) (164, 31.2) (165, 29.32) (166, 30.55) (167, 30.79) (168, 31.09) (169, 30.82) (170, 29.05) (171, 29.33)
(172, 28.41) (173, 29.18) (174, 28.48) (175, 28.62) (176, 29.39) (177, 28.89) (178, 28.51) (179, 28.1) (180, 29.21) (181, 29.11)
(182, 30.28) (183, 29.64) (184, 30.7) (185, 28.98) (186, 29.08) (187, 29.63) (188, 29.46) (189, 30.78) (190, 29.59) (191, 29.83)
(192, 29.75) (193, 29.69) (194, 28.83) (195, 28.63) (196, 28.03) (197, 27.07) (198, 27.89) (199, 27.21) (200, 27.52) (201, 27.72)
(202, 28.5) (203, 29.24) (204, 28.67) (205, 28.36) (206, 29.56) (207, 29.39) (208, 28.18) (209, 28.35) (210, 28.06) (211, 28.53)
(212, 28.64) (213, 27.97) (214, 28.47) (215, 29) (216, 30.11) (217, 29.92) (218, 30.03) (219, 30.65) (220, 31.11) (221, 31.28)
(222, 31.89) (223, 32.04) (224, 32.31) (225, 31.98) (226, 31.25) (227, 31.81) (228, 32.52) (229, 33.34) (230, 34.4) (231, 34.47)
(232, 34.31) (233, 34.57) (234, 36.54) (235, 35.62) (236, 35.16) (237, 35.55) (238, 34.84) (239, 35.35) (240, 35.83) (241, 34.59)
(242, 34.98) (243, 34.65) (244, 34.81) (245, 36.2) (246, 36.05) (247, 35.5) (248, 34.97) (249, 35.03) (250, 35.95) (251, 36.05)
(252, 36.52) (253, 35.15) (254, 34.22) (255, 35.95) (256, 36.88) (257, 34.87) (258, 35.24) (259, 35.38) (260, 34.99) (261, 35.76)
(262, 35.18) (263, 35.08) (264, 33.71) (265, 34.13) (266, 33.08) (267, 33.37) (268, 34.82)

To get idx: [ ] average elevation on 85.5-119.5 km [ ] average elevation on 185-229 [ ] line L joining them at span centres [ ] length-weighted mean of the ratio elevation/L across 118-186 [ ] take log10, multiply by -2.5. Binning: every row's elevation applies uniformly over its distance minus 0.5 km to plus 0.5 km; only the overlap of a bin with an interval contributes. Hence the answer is 0.02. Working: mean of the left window 35.2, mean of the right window 29.5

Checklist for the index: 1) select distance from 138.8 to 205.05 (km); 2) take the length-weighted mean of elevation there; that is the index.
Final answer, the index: 30.5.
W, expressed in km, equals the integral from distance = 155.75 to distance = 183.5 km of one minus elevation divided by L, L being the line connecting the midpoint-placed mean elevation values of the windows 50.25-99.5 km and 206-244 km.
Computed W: 3.9 km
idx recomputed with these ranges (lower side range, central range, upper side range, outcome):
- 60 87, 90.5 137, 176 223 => 0.06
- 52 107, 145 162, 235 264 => 0.14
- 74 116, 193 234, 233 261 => 0.18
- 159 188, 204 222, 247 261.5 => 0.11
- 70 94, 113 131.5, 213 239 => 0.09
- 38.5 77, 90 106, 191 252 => 0.12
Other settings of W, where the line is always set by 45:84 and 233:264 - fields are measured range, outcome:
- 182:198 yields 3.3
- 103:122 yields 2.2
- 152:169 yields 3.0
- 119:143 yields 3.2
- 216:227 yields 1.5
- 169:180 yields 2.5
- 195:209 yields 3.2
